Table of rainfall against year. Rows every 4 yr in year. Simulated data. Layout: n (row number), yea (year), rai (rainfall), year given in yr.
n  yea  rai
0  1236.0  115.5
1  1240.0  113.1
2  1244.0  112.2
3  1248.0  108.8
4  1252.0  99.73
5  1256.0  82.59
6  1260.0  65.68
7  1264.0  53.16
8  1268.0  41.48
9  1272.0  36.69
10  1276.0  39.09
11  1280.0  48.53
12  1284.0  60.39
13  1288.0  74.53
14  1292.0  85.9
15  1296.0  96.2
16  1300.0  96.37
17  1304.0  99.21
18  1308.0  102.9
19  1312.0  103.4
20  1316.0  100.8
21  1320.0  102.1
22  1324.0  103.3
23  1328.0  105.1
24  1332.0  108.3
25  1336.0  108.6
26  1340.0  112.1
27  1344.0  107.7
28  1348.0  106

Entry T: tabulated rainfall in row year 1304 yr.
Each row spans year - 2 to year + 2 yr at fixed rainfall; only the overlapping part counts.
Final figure 99.21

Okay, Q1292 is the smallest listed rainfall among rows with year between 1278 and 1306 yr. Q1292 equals 48.53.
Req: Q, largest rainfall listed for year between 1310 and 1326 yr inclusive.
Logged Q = 103.4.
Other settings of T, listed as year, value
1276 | 39.09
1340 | 112.1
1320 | 102.1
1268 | 41.48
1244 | 112.2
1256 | 82.59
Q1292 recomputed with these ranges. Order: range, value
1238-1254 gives 99.73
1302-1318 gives 99.21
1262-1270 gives 41.48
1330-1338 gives 108.3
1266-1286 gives 36.69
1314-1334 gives 100.8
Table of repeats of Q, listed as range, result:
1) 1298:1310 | 102.9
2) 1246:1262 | 108.8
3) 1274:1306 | 99.21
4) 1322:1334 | 108.3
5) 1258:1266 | 65.68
